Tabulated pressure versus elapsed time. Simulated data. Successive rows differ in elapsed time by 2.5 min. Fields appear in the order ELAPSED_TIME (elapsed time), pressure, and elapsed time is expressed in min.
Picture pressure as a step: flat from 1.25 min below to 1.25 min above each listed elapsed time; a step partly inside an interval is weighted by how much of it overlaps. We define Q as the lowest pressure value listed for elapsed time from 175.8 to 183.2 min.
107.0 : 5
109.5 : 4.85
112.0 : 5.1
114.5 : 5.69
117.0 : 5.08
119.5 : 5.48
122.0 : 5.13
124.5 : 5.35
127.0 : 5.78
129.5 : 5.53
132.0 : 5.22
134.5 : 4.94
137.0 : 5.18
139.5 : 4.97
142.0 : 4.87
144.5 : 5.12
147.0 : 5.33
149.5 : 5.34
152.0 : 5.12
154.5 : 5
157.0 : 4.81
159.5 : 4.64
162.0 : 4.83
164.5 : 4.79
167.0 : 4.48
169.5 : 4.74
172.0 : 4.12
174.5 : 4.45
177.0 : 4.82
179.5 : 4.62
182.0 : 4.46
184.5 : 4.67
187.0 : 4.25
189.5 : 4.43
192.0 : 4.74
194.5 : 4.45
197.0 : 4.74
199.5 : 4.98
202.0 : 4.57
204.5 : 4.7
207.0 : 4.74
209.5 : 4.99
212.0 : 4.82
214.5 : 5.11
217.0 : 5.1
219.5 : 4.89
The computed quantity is 4.46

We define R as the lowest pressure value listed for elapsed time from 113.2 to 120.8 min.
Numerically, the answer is 5.08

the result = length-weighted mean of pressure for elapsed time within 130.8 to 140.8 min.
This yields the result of 5.08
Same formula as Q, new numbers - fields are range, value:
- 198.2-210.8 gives 4.57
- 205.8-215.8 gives 4.74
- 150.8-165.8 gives 4.64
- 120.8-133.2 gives 5.13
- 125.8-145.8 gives 4.87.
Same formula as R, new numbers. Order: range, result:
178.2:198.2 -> 4.25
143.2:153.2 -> 5.12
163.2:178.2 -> 4.12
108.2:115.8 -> 4.85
